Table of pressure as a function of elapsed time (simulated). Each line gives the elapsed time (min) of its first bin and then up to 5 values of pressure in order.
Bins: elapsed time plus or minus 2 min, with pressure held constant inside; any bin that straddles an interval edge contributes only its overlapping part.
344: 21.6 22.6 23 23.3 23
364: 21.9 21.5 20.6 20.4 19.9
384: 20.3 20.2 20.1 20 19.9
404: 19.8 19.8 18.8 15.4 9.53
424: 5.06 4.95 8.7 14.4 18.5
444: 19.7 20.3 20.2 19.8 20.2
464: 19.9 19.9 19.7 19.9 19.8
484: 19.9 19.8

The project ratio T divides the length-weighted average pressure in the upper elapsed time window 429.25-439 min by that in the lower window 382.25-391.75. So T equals 0.58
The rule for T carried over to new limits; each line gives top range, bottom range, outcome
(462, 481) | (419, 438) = 2.34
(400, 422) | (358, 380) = 0.79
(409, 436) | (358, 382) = 0.52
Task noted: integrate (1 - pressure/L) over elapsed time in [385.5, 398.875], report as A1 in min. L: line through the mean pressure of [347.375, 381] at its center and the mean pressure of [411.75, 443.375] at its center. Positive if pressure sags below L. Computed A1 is -2.1 min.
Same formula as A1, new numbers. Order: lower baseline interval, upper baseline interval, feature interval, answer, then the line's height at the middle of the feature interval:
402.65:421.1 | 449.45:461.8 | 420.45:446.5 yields 9.5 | 18.5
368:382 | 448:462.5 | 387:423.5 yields 5.0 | 20.3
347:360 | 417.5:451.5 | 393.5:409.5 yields -2.6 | 17.1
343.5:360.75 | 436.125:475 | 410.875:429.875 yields 9.5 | 20.6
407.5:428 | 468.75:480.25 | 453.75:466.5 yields -1.4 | 17.9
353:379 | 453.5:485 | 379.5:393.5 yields 0.8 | 21.4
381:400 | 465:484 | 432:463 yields 2.4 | 19.9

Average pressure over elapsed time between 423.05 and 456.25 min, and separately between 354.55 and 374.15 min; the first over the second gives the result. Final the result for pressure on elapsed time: 0.7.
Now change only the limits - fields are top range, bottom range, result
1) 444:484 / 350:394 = 0.94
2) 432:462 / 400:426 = 1.21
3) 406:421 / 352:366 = 0.72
